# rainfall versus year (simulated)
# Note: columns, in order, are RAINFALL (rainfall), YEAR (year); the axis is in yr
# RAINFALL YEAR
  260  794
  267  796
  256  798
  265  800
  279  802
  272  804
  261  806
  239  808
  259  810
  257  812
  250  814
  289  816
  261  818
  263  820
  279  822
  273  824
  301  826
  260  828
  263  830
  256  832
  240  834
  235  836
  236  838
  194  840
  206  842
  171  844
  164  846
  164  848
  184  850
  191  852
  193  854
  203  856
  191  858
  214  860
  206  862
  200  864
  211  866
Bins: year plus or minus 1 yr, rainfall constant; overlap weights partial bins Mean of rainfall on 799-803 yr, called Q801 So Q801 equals 272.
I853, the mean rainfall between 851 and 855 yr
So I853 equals 192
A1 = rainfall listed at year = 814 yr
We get 250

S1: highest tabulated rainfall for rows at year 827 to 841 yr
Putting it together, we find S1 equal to 263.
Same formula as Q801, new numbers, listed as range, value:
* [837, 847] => 194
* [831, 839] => 242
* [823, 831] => 274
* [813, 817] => 270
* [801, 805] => 276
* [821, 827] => 284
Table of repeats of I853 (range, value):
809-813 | 258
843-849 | 166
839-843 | 200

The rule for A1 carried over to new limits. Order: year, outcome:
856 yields 203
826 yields 301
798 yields 256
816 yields 289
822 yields 279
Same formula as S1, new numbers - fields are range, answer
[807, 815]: 259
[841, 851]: 206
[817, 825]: 279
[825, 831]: 301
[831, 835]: 256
